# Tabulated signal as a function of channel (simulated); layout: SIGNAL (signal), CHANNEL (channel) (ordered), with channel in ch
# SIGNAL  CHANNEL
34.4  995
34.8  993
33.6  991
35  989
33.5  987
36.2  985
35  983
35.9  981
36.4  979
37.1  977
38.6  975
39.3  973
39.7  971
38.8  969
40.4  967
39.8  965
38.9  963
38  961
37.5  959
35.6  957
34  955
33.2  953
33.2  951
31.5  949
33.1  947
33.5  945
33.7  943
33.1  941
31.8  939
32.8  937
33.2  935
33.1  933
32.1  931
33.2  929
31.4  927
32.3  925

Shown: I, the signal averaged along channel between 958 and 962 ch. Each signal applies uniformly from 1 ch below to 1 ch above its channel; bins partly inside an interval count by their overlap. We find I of 37.8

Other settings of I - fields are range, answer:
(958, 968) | 38.9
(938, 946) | 33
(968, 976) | 39.1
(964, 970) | 39.7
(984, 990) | 34.9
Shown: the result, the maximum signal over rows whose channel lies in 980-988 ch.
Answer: 36.2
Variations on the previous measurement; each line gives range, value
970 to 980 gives 39.7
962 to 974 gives 40.4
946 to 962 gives 38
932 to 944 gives 33.7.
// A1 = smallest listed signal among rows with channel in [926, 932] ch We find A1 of 31.4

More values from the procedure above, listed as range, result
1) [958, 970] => 37.5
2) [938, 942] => 31.8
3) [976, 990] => 33.5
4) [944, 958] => 31.5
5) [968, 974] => 38.8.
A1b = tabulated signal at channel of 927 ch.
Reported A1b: 31.4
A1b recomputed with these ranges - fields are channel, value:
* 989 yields 35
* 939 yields 31.8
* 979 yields 36.4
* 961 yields 38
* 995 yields 34.4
